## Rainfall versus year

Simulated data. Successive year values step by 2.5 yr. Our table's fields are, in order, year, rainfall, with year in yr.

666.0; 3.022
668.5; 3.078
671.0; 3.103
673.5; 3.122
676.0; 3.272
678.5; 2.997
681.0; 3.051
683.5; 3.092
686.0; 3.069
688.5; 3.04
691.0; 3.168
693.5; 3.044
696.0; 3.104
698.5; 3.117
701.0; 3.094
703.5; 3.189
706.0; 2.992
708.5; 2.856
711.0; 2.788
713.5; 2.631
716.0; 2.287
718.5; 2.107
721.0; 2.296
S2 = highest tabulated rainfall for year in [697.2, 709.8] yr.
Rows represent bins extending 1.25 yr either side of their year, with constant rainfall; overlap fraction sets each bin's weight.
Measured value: 3.189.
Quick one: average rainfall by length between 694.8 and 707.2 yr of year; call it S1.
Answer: 3.1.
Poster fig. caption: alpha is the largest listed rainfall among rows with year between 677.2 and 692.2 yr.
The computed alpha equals 3.168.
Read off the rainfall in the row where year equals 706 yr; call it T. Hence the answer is 2.992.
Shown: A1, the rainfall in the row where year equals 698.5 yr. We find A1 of 3.117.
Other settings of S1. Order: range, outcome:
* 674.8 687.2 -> 3.1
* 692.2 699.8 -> 3.09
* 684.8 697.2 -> 3.08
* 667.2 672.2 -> 3.09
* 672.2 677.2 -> 3.2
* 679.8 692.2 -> 3.08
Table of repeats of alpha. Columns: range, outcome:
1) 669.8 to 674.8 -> 3.122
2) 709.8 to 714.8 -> 2.788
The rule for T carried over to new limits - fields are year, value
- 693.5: 3.044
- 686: 3.069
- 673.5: 3.122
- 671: 3.103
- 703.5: 3.189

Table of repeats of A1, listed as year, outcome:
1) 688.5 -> 3.04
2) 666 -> 3.022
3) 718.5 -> 2.107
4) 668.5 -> 3.078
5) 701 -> 3.094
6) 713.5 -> 2.631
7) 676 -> 3.272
